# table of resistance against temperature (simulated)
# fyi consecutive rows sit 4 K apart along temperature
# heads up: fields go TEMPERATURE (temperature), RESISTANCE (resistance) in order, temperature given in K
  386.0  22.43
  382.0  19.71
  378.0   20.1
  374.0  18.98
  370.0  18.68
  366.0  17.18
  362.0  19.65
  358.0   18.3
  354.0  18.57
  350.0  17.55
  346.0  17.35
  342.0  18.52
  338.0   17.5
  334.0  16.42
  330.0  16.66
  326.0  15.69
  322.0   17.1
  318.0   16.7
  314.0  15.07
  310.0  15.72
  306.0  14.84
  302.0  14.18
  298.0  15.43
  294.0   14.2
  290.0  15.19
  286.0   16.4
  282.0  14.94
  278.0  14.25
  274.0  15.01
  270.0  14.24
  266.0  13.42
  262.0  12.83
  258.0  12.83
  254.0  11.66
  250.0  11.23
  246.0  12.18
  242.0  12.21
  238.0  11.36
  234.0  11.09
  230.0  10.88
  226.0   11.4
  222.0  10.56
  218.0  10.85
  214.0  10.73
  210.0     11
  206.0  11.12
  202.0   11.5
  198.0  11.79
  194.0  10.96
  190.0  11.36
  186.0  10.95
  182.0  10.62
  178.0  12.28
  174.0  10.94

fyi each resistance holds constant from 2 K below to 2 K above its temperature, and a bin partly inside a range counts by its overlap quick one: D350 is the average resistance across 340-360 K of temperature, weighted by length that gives 18.1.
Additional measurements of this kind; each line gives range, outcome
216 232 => 10.9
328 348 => 17.3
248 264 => 12.1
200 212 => 11.2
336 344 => 18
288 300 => 14.9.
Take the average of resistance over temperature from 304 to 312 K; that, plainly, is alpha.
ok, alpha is 15.3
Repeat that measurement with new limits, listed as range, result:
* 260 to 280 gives 13.9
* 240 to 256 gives 11.8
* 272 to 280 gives 14.6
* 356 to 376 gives 18.6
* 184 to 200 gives 11.3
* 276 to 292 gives 15.2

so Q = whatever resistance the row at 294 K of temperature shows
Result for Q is 14.2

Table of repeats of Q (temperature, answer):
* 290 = 15.19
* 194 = 10.96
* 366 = 17.18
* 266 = 13.42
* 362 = 19.65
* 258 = 12.83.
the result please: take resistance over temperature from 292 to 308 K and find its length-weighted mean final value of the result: 14.7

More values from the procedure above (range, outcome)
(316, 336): 16.5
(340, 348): 17.9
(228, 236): 11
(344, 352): 17.5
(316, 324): 16.9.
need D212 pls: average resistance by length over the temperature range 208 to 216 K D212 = 10.9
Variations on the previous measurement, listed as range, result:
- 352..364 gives 18.8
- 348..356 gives 18.1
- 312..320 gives 15.9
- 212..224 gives 10.7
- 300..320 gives 15.3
